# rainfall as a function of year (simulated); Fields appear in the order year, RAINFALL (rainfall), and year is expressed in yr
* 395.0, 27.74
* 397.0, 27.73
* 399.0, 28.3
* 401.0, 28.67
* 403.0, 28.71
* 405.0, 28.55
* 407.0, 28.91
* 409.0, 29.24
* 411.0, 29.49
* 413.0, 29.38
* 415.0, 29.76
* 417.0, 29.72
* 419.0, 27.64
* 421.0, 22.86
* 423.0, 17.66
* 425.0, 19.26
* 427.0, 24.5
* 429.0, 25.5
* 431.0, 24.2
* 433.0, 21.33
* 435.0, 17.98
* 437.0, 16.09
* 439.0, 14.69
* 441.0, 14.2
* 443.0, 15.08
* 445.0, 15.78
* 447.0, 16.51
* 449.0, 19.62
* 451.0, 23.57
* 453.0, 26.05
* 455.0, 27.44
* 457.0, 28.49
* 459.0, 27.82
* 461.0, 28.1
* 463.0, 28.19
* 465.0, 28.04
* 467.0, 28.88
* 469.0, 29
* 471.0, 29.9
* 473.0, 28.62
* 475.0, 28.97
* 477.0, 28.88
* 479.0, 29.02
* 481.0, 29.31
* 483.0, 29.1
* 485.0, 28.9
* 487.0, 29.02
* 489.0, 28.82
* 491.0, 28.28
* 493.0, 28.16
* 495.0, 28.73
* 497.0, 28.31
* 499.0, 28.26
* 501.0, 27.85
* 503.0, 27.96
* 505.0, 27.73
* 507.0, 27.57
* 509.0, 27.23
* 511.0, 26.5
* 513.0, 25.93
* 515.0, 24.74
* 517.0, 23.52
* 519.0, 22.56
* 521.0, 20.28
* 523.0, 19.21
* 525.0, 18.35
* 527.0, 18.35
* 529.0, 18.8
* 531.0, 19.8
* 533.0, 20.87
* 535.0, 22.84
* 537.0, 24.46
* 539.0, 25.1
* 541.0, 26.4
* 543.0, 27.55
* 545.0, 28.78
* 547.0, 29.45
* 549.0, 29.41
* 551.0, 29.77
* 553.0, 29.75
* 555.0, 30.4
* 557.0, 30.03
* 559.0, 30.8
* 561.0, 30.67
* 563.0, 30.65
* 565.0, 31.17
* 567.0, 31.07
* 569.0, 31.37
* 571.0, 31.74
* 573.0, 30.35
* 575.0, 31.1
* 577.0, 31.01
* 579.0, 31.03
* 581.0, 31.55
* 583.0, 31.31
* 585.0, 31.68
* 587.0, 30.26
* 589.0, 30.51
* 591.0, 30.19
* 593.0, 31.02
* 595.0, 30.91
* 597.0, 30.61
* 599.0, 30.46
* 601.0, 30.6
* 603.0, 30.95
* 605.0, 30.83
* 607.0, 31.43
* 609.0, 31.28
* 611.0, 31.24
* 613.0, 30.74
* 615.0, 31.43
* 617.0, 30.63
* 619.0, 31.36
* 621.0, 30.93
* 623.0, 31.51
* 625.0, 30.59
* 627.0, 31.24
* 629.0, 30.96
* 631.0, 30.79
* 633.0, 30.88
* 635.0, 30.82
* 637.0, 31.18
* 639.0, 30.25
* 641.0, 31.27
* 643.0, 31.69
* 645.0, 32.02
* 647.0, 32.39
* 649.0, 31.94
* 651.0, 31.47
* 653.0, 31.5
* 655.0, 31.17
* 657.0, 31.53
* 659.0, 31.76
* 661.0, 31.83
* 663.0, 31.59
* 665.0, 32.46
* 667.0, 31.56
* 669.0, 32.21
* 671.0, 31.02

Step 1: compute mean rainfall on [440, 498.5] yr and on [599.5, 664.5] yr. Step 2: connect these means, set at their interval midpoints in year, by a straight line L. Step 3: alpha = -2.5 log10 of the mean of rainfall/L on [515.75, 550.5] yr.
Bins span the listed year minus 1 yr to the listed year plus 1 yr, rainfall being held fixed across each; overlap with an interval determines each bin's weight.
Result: 0.205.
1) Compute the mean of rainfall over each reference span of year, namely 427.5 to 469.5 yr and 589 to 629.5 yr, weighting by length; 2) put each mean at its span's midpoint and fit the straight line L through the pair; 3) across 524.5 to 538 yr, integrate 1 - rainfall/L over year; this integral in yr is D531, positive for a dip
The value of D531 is 3.18 yr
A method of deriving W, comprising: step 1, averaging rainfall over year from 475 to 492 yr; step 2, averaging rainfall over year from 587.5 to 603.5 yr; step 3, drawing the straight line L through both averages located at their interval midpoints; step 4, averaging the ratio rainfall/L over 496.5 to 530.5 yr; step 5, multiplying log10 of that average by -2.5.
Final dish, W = 0.211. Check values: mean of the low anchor 28.9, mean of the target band 24.2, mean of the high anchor 30.6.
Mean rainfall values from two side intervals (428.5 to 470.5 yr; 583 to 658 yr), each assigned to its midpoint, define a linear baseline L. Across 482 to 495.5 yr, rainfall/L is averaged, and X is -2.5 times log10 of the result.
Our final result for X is -0.17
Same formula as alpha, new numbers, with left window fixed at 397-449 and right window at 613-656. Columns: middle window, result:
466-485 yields -0.150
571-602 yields -0.052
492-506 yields -0.078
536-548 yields 0.033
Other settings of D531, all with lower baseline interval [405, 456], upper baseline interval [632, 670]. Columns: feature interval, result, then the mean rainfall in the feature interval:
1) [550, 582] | -3.0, 30.8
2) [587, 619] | -1.3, 30.9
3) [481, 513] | -3.4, 28.1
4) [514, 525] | 1.9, 21.7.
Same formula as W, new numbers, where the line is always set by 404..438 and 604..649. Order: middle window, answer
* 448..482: -0.06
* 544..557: -0.03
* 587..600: -0.02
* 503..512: 0.01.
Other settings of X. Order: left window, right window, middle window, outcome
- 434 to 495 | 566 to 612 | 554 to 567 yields -0.04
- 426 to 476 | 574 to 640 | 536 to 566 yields -0.02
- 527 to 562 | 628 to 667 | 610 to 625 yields -0.04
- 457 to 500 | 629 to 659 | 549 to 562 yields -0.01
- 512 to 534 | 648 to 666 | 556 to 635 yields -0.16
